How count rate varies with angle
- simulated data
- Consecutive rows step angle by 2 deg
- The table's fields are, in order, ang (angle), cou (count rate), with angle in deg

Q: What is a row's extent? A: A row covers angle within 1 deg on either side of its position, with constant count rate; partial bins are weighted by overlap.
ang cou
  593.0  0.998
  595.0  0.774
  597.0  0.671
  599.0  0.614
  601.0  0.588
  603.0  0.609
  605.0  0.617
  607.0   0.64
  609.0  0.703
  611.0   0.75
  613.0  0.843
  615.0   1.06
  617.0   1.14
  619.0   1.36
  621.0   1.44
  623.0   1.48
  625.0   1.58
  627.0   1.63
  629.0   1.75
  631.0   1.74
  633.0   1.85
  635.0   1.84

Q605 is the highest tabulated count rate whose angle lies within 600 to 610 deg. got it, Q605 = 0.703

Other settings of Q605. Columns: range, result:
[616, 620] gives 1.36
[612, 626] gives 1.58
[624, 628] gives 1.63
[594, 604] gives 0.774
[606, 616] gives 1.06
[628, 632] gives 1.75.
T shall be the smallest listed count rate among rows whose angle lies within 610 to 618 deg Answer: 0.75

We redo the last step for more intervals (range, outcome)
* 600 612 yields 0.588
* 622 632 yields 1.48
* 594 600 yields 0.614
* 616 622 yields 1.14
